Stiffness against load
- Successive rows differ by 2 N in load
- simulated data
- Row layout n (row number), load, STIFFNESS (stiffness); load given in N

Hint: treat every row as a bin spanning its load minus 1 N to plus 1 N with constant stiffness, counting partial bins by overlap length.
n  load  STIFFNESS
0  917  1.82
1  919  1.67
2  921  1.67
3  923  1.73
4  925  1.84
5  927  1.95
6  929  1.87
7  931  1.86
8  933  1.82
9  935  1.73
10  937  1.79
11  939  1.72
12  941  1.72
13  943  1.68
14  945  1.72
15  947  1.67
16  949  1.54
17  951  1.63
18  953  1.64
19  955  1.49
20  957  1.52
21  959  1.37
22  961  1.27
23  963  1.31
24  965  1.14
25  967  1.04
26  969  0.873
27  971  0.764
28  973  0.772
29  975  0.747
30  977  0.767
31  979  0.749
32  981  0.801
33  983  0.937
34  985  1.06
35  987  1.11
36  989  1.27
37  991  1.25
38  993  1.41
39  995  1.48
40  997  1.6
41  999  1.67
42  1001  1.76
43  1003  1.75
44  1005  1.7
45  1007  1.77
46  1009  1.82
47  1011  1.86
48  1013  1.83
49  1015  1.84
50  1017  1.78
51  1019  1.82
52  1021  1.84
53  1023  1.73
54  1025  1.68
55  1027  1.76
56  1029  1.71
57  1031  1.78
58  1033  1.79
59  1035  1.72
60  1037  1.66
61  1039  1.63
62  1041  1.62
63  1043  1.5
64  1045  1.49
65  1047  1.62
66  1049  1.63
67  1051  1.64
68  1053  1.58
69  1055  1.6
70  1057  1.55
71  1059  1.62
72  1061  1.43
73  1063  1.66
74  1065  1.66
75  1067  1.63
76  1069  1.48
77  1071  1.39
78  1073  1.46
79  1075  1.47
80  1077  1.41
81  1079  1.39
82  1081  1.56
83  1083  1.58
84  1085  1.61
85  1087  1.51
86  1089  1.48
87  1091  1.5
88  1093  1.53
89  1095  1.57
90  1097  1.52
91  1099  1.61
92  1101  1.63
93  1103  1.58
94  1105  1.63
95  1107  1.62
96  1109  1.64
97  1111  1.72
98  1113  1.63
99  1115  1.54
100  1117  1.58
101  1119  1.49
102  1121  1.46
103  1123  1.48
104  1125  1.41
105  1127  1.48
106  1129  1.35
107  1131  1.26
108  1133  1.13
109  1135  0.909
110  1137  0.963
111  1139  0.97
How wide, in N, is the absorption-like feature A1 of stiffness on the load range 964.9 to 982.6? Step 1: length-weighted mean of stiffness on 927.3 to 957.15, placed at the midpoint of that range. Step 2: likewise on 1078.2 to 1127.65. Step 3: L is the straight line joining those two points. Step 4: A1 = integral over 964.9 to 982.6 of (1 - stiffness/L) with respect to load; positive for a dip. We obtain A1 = 8.8 N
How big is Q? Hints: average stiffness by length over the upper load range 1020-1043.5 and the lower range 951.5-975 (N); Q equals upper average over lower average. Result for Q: 1.43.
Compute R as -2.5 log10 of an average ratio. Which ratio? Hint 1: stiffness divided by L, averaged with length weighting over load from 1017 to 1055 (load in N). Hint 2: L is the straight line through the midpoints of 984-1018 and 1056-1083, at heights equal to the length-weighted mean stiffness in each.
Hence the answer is -0.09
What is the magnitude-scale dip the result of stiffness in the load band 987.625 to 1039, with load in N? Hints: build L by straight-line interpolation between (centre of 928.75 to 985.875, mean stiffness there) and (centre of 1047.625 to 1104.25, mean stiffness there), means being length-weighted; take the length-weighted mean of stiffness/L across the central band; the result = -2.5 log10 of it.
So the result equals -0.17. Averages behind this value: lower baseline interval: 1.34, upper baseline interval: 1.55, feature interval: 1.69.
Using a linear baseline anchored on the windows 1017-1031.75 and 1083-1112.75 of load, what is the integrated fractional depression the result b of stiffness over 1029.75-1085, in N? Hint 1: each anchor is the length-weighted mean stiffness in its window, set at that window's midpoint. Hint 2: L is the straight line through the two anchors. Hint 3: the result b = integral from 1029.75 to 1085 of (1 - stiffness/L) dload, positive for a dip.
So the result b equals 3.4 N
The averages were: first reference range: 1.76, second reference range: 1.58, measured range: 1.58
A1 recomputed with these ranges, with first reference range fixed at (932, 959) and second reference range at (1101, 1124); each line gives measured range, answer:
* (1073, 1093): 1.18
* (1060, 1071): 0.32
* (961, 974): 5.06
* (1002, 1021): -2.02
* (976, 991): 6.07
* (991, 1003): 0.46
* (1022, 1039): -1.10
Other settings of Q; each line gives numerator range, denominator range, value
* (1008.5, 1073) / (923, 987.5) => 1.21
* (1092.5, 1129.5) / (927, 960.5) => 0.93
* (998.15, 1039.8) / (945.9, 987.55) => 1.52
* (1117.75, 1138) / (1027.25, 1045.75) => 0.78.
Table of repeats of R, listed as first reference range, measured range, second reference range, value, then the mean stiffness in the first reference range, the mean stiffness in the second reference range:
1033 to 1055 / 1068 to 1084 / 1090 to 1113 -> 0.098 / 1.62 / 1.6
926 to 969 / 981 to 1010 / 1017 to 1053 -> 0.134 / 1.58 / 1.68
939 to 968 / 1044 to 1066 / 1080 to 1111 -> -0.026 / 1.49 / 1.58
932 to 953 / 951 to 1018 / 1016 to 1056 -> 0.250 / 1.7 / 1.68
